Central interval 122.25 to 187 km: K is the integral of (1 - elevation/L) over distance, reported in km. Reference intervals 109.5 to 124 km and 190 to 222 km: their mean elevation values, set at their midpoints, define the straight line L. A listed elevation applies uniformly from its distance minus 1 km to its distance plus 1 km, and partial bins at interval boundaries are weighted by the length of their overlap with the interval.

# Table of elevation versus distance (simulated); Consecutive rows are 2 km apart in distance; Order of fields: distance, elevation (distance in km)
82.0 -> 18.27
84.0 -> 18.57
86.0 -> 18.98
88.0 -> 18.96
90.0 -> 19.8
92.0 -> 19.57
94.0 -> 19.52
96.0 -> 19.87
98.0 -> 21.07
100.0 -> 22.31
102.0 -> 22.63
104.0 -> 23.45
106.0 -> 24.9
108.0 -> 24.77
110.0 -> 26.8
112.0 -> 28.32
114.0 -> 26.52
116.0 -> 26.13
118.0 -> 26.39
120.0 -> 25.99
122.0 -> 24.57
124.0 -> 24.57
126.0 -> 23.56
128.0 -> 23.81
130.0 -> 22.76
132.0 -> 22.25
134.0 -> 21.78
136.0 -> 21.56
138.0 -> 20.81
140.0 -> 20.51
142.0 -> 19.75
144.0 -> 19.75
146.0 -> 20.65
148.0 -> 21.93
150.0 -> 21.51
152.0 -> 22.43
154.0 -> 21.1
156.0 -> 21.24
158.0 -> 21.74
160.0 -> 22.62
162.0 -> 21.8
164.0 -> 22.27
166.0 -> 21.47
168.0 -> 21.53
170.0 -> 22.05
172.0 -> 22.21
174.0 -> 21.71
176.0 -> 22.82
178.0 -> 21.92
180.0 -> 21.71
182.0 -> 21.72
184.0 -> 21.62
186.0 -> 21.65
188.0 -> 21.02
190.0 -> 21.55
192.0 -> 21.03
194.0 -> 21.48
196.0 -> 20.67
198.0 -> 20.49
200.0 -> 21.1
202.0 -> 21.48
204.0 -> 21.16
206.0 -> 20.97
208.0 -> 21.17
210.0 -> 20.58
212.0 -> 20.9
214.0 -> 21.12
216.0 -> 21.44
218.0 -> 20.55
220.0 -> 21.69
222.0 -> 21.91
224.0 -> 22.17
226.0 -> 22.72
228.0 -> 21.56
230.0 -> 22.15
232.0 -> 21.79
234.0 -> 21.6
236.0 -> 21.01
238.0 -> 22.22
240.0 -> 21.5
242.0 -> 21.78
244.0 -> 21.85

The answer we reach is 5.81 km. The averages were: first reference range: 26.2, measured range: 21.9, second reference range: 21.1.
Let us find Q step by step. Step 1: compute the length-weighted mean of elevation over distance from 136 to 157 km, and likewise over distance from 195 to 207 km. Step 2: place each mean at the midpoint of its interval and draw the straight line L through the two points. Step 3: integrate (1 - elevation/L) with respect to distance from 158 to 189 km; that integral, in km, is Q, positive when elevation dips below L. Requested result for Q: -1.3 km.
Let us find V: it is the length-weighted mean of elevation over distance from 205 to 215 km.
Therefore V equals 20.9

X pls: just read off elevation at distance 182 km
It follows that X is 21.72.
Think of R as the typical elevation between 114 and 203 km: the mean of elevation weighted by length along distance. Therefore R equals 22.1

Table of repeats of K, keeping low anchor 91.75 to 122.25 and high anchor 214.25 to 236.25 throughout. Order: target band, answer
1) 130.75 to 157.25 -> 2.4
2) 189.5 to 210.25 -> 1.1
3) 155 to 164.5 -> 0.4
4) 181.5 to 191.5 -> 0.4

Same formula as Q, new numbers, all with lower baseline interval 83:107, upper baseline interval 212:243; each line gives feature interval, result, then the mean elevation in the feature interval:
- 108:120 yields -3.2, 26.6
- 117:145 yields -2.2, 22.7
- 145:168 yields -0.5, 21.7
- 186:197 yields 0.1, 21.2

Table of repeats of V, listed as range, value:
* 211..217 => 21.2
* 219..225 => 21.9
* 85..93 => 19.3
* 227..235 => 21.8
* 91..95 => 19.5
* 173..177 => 22.3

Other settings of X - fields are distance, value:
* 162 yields 21.8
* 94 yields 19.52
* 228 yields 21.56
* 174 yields 21.71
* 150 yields 21.51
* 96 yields 19.87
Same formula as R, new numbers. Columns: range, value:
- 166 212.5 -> 21.4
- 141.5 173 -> 21.5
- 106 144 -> 23.9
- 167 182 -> 22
